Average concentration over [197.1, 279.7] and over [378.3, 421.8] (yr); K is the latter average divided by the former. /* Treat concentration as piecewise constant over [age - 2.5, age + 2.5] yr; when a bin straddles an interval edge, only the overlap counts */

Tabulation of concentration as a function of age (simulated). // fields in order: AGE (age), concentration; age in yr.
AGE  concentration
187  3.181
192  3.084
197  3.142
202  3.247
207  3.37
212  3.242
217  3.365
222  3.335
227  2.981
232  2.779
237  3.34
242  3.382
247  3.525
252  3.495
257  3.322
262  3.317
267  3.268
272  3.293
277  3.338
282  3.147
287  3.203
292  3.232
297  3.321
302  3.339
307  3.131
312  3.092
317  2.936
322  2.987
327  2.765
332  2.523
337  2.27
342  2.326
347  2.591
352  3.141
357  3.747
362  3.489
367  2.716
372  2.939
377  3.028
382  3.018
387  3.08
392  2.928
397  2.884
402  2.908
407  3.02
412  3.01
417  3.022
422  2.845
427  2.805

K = 0.9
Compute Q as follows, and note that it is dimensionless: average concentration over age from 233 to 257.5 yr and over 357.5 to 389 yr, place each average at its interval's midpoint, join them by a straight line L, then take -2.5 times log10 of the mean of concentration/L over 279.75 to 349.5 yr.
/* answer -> 0.11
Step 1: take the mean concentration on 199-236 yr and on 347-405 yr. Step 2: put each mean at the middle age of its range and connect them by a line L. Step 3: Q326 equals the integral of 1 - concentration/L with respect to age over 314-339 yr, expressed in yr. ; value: 3.1 yr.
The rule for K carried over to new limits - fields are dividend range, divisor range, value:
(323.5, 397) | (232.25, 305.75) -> 0.88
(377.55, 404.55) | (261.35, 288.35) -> 0.91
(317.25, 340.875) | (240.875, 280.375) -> 0.79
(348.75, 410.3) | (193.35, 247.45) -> 0.95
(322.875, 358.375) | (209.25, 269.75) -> 0.84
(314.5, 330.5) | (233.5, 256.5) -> 0.85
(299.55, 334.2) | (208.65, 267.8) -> 0.91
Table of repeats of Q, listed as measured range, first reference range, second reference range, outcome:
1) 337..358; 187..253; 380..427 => 0.09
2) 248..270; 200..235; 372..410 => -0.07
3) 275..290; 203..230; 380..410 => -0.03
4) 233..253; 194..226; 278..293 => -0.05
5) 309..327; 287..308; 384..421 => 0.08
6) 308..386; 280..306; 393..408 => 0.06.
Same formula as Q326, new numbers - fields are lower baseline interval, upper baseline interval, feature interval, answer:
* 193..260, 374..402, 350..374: -1.5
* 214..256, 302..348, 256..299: -3.3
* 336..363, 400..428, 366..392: -0.3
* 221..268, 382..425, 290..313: -0.5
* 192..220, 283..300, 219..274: -0.4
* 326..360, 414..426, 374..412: -1.5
